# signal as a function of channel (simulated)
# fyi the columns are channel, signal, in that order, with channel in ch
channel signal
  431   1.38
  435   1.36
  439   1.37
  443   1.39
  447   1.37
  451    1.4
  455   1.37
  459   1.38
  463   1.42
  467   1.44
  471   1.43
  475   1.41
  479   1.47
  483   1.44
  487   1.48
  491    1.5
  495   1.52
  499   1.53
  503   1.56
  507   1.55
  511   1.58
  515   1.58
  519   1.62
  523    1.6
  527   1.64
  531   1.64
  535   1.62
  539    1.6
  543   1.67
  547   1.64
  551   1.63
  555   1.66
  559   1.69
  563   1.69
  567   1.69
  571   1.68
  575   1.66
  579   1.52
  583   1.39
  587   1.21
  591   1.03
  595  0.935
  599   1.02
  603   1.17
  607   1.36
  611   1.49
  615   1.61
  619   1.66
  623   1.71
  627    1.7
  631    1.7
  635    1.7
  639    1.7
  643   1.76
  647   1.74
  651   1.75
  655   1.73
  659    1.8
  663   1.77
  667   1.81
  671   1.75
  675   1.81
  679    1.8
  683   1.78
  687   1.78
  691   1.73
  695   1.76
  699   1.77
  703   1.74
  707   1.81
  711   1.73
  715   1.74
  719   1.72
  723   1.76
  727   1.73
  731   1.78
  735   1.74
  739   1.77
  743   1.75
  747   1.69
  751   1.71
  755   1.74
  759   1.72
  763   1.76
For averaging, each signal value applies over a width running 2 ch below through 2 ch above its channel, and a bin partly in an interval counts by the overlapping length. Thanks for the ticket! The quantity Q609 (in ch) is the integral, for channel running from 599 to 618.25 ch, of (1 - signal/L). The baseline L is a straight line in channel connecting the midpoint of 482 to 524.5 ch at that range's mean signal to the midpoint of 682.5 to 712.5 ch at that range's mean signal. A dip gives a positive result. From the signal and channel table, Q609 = 3.2 ch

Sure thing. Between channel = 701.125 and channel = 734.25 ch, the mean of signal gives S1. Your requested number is 1.75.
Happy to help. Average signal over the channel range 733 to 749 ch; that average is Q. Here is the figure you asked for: 1.74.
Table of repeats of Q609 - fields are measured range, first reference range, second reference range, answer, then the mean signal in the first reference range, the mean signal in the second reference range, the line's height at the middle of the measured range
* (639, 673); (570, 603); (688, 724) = -4.46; 1.29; 1.75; 1.56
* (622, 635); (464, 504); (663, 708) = -0.09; 1.47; 1.78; 1.69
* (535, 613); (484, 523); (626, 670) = 8.30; 1.55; 1.74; 1.64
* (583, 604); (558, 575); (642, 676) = 7.49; 1.68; 1.77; 1.71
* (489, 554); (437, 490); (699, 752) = -4.60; 1.41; 1.75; 1.49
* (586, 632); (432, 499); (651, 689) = 8.17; 1.42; 1.78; 1.67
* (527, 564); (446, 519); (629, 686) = -1.68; 1.47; 1.76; 1.58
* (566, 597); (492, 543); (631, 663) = 5.25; 1.59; 1.74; 1.66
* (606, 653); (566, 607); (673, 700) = -4.47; 1.32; 1.78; 1.52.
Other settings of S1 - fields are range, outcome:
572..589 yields 1.46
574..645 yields 1.46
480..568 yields 1.59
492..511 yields 1.54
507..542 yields 1.61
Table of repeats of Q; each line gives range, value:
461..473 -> 1.43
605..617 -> 1.49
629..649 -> 1.72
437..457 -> 1.38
